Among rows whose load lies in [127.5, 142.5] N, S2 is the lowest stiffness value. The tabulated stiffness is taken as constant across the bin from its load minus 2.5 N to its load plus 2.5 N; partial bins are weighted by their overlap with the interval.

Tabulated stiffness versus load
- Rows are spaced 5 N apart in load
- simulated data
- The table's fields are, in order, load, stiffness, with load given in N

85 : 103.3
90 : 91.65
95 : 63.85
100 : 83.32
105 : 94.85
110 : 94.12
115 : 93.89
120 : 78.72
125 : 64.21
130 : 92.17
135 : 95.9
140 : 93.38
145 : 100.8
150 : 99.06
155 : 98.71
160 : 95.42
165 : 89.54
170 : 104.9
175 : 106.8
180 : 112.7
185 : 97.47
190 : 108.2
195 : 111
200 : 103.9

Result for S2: 92.17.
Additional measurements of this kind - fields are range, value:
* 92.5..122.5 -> 63.85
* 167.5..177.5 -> 104.9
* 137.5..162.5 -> 93.38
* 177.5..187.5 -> 97.47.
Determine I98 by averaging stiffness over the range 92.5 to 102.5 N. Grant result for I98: 73.6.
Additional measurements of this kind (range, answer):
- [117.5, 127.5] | 71.5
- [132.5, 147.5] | 96.7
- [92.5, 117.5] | 86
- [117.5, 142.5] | 84.9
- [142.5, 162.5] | 98.5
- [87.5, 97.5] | 77.8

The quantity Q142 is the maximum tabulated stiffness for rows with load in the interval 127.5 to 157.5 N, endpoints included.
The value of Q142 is 100.8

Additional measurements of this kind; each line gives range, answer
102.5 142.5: 95.9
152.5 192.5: 112.7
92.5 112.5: 94.85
